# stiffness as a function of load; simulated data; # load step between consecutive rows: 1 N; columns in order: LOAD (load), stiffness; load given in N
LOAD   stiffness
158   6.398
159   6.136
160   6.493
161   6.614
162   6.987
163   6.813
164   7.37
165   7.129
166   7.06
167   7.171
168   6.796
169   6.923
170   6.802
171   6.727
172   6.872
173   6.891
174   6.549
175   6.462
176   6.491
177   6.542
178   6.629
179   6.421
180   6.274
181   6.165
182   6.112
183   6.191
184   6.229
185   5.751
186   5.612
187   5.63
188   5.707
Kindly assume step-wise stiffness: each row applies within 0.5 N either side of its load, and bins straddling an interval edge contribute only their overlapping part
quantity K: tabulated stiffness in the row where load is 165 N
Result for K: 7.129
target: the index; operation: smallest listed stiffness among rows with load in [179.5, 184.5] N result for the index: 6.112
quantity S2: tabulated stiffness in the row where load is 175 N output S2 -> 6.462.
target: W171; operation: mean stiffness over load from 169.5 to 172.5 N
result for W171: 6.8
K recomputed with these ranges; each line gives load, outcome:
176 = 6.491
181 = 6.165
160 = 6.493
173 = 6.891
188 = 5.707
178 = 6.629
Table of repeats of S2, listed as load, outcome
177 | 6.542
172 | 6.872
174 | 6.549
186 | 5.612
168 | 6.796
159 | 6.136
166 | 7.06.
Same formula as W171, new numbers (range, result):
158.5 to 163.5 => 6.61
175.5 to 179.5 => 6.52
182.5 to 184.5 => 6.21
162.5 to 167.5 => 7.11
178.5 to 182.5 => 6.24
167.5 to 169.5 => 6.86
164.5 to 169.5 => 7.02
